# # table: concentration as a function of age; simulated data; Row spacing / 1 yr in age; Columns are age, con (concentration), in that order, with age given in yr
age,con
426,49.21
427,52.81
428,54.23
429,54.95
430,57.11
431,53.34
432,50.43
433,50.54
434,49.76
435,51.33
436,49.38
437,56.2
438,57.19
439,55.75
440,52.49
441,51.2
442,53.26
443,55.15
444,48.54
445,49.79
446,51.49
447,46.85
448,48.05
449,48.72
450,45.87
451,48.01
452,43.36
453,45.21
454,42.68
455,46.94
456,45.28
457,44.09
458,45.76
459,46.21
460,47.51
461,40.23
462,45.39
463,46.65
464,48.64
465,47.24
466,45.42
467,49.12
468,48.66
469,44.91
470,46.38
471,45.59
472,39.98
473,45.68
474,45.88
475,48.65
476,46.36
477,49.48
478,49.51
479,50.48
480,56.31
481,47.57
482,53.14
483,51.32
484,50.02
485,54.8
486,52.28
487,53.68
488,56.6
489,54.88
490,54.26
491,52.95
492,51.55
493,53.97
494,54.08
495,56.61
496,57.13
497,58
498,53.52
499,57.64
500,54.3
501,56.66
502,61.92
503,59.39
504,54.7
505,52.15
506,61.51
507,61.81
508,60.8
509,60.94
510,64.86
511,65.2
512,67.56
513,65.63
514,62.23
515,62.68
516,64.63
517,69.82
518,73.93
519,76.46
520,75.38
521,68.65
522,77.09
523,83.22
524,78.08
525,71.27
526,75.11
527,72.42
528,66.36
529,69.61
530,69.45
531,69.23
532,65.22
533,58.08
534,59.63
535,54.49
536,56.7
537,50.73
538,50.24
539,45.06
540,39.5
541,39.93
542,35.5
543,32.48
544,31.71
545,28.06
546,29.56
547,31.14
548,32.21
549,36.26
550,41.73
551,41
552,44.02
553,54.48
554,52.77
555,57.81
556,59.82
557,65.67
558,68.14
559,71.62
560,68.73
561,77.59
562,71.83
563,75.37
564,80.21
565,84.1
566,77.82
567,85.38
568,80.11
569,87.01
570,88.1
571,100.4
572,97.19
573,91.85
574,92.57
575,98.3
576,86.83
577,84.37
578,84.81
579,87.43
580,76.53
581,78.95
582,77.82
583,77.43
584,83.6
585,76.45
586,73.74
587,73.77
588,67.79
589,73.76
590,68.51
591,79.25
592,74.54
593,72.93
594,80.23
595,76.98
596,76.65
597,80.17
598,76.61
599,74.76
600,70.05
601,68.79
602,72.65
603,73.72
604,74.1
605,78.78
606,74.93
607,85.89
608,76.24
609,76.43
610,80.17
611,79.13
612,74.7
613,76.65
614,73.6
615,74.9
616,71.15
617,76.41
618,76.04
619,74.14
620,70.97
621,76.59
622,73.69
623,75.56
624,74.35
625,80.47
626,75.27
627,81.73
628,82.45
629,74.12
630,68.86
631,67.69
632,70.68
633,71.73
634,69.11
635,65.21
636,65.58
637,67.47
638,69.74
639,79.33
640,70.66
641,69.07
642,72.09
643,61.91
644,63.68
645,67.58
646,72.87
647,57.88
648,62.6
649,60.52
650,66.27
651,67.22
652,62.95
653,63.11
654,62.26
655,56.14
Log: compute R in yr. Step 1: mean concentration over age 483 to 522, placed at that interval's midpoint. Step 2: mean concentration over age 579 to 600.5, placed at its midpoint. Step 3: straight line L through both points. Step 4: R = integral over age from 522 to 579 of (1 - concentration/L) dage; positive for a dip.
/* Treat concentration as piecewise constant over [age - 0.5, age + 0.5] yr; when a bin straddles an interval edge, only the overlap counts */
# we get 3.67 yr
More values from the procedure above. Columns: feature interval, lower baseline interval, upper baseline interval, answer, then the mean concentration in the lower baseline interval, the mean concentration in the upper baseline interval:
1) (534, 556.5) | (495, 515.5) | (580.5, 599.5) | 8.0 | 59.9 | 76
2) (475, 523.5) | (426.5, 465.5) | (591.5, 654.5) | -2.1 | 49.4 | 72.4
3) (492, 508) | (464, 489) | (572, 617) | -0.5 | 49.2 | 78.1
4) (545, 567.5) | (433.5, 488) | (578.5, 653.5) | 1.9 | 48.8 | 73.3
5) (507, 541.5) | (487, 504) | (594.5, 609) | -1.9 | 55.7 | 75.8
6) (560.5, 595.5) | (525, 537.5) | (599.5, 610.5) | -4.9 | 64.2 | 75.6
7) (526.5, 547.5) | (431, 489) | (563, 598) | 5.8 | 49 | 81.5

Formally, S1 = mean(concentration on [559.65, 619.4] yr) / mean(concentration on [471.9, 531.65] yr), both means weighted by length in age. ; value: 1.31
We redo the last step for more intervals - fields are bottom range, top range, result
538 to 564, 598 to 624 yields 1.51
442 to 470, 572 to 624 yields 1.65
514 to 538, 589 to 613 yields 1.12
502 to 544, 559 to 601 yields 1.30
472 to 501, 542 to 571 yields 1.13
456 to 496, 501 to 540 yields 1.30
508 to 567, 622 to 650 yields 1.17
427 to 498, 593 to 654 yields 1.45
